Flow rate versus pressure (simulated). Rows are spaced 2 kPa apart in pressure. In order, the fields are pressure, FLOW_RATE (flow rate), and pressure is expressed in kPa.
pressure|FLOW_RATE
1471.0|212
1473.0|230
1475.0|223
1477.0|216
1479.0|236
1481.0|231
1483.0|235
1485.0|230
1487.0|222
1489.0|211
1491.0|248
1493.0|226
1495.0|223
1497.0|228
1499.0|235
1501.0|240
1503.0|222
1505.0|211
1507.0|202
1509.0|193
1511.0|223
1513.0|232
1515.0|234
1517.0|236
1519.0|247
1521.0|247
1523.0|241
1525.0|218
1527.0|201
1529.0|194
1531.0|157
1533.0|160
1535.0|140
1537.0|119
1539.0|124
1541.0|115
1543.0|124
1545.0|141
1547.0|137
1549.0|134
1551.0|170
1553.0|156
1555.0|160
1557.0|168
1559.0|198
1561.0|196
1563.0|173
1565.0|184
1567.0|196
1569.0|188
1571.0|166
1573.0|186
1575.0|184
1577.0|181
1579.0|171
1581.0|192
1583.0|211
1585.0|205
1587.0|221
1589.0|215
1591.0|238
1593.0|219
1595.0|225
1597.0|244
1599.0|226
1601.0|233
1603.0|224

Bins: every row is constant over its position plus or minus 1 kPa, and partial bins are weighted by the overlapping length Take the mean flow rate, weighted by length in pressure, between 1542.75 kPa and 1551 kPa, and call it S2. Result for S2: 139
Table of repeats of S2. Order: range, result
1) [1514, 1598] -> 186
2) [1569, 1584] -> 185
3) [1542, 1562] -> 158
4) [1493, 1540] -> 206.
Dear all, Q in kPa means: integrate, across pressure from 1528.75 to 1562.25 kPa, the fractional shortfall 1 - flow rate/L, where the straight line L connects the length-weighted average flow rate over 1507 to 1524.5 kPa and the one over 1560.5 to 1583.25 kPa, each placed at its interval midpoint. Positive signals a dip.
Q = 8.7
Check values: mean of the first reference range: 230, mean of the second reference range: 185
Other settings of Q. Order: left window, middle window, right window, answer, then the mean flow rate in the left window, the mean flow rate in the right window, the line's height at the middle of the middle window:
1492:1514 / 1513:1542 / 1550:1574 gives 2.2 kPa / 221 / 178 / 204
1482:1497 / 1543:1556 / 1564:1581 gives 3.2 kPa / 228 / 183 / 195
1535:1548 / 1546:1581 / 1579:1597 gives -1.2 kPa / 128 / 215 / 169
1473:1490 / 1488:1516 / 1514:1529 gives 0.5 kPa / 226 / 229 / 228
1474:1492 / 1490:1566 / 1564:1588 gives 7.1 kPa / 228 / 190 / 210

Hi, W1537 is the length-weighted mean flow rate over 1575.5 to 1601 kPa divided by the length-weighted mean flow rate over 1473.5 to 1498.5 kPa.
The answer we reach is 0.93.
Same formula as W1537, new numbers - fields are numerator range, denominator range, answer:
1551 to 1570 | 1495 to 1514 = 0.81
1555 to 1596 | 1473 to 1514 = 0.87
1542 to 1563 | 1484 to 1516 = 0.71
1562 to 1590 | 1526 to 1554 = 1.29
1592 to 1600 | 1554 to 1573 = 1.26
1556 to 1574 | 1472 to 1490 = 0.81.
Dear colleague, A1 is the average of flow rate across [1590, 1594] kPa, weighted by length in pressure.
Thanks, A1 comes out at 228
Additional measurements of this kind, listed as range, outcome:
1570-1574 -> 176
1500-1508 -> 219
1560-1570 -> 187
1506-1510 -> 198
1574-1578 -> 182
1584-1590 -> 214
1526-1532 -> 184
